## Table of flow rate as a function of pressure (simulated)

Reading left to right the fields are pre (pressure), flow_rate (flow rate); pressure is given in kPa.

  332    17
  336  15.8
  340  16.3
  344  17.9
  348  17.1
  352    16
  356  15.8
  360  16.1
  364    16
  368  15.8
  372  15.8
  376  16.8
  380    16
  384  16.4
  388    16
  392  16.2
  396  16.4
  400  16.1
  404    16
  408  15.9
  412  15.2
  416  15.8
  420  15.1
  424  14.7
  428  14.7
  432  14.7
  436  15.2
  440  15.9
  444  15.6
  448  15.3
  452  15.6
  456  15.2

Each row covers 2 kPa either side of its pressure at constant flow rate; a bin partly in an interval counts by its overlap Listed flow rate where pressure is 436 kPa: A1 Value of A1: 15.2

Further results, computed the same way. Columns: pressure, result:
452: 15.6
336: 15.8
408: 15.9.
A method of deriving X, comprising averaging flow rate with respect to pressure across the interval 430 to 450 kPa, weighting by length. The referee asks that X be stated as 15.3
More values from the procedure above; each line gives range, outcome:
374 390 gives 16.3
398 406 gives 16.1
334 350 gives 16.8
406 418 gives 15.6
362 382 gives 16.1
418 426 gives 14.9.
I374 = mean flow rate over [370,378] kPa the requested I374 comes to 16.3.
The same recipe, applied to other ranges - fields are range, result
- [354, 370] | 15.9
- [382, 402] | 16.2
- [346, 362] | 16.2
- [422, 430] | 14.7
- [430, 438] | 14.9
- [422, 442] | 15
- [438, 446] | 15.8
